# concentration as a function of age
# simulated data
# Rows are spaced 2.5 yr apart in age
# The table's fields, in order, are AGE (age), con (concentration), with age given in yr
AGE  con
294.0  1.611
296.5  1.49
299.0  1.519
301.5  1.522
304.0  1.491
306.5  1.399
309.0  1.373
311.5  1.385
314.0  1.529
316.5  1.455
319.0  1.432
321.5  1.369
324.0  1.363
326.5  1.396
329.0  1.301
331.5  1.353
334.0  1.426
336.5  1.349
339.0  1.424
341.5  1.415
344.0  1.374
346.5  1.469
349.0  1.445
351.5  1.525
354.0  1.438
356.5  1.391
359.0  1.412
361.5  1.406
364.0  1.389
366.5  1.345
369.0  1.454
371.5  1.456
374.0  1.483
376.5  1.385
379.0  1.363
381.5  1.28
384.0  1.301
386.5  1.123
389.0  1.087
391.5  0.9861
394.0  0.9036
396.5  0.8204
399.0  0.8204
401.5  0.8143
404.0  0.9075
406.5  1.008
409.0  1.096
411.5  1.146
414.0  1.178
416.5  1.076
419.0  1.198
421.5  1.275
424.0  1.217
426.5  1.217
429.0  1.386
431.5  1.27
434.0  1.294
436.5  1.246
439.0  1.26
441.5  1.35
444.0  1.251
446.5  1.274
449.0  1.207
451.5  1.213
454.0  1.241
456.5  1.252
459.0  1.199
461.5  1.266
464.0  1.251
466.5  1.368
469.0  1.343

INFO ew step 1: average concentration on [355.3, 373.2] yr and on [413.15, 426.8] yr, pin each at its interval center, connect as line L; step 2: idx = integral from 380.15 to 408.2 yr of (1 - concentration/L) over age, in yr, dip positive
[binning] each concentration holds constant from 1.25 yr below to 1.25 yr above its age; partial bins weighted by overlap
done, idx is 6.2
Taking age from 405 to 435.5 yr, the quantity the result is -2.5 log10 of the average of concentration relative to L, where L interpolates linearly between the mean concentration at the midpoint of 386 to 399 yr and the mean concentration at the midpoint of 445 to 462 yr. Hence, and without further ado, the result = -0.10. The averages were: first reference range 0.96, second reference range 1.23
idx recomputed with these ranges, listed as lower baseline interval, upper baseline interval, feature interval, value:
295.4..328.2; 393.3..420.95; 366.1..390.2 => -4.0 yr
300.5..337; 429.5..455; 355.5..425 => 7.3 yr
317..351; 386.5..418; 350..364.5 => -1.9 yr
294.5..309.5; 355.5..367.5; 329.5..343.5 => 0.4 yr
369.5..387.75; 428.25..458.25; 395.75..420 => 5.6 yr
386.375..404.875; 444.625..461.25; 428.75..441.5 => -1.7 yr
